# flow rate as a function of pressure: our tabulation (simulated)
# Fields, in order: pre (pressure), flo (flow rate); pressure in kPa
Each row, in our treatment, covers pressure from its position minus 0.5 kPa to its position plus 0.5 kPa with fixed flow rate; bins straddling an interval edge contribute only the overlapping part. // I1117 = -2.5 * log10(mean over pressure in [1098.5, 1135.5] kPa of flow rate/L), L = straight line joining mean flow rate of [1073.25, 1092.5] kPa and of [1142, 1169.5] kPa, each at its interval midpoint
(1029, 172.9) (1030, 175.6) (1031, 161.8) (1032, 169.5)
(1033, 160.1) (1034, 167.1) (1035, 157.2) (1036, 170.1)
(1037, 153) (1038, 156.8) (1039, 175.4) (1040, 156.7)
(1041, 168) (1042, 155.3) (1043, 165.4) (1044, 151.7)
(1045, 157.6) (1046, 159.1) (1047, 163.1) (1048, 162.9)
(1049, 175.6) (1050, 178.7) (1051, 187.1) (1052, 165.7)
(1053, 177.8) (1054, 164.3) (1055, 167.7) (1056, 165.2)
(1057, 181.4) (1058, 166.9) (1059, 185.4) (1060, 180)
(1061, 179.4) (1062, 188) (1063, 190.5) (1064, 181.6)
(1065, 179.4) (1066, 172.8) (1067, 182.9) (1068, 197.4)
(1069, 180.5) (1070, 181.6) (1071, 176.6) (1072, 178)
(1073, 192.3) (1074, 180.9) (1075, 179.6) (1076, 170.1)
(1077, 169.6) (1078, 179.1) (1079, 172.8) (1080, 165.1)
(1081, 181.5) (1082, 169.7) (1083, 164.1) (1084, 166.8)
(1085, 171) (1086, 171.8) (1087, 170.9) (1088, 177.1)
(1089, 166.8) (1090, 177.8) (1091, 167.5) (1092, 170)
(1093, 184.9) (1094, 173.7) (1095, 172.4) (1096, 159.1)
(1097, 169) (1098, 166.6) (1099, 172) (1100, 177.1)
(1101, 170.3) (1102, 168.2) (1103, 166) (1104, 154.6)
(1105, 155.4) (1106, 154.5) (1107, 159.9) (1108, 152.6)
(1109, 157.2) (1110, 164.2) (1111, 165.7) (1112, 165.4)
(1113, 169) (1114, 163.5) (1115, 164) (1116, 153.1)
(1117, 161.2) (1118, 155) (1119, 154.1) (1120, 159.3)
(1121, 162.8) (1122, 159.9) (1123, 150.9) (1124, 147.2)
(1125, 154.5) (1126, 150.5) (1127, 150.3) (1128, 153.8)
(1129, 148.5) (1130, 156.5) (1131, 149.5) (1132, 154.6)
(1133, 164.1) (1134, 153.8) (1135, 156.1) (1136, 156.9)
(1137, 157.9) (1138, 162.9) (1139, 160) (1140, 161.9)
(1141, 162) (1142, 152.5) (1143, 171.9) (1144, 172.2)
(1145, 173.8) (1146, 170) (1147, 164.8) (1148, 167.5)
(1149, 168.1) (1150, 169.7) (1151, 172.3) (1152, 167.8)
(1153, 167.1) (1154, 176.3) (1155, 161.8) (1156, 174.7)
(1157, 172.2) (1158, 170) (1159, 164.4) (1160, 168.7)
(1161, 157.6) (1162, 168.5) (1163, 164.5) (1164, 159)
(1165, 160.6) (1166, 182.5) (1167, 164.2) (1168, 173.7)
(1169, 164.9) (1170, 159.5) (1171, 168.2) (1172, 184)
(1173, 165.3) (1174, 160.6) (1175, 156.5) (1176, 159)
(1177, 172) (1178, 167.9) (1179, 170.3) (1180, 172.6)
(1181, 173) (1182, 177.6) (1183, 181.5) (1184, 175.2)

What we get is 0.08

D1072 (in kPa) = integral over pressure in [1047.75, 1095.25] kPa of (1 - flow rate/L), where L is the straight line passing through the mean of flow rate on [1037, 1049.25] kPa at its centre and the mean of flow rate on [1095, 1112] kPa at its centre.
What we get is -3.9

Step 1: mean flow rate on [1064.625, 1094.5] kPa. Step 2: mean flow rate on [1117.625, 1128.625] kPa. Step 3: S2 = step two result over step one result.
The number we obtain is 0.88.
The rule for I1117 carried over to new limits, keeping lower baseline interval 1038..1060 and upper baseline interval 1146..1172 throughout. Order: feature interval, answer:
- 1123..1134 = 0.10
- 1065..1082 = -0.07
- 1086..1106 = -0.01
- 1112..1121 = 0.05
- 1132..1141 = 0.06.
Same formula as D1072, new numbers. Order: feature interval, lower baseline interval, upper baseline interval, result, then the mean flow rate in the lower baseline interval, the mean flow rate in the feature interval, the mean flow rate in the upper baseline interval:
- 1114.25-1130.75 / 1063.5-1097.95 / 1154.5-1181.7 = 1.6 kPa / 175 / 155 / 167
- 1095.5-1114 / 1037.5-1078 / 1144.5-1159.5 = 0.8 kPa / 174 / 164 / 169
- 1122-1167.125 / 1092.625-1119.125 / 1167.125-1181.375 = 1.0 kPa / 164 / 163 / 168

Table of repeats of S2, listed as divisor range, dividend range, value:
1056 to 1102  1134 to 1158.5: 0.95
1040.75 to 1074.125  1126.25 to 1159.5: 0.93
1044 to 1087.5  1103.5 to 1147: 0.91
